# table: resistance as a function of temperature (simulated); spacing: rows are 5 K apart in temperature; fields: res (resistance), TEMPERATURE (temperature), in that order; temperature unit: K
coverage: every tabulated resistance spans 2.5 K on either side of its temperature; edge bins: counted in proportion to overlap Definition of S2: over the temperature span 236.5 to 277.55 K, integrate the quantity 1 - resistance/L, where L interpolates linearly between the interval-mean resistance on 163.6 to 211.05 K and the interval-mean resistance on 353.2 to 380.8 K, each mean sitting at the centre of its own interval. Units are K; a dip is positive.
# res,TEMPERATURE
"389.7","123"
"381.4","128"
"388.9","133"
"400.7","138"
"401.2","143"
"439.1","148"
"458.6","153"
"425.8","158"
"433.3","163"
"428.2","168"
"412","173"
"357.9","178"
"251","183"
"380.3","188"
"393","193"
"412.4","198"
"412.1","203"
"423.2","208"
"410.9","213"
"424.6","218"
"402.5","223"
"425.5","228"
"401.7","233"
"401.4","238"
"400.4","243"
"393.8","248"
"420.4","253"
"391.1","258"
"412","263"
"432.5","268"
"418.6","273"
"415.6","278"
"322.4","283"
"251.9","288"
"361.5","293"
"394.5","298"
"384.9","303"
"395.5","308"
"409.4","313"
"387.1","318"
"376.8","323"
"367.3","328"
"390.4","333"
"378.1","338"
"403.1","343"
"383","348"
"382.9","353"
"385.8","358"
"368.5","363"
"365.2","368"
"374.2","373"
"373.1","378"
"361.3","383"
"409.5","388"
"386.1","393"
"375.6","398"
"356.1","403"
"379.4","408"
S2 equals -2.9 K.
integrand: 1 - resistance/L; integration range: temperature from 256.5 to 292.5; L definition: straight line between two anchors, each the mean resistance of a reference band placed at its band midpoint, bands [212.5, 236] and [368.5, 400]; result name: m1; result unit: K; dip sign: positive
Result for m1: 2.3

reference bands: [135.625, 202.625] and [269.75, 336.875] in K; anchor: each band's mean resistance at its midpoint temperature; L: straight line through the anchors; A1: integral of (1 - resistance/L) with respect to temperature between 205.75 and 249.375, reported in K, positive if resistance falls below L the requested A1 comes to -2.3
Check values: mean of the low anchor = 400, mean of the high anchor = 376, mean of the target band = 410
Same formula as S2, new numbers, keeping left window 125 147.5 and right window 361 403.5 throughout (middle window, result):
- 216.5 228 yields -0.8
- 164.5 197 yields 1.6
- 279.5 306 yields 2.5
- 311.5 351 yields -0.7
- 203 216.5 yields -0.9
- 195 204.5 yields -0.5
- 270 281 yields -0.8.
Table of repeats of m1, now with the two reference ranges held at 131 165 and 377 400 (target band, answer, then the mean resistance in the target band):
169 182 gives 1.32 K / 374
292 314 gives 0.34 K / 390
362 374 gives 0.51 K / 369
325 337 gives 0.38 K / 379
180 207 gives 2.69 K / 373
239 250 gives 0.21 K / 398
